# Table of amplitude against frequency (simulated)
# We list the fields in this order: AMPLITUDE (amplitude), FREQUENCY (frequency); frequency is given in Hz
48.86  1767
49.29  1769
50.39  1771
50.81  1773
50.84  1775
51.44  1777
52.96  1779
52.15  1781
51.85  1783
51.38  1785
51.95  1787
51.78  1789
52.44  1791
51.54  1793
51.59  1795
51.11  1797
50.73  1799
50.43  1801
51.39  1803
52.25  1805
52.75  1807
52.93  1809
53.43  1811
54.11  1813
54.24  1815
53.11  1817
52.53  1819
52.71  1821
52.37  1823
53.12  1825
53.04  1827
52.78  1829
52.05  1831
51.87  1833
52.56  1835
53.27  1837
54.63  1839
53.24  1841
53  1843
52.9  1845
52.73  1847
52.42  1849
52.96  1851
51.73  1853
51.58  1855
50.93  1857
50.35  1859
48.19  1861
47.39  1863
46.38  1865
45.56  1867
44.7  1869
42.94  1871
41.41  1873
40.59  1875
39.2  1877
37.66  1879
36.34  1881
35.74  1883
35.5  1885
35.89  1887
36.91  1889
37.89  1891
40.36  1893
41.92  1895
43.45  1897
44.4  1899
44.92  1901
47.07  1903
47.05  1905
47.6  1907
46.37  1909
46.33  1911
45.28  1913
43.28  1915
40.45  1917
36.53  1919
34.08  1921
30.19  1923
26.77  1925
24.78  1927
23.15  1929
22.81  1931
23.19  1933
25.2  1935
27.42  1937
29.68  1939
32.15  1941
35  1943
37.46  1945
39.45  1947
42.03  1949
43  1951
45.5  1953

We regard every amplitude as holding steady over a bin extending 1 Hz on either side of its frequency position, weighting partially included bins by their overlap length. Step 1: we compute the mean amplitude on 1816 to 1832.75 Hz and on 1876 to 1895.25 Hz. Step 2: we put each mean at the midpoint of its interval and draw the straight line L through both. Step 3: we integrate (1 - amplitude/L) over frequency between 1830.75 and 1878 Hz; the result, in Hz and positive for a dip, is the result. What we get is -4.1 Hz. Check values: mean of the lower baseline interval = 52.7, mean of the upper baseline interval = 37.6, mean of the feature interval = 49.2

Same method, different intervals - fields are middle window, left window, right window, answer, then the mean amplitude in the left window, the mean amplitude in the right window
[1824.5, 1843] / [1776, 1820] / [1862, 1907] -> -2.0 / 52.2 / 41.6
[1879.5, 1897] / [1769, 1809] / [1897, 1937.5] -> 0.9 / 51.5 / 36.6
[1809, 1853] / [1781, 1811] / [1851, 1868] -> -2.3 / 51.8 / 49.2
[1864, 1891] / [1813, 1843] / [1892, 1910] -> 4.4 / 53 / 44.8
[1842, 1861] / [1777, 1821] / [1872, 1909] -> -2.5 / 52.2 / 40.9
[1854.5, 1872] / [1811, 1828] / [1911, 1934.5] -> -1.2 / 53.2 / 32.3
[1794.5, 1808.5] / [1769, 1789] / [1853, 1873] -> -0.3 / 51.4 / 47.5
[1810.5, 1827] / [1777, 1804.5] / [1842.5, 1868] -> -0.7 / 51.6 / 50.4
